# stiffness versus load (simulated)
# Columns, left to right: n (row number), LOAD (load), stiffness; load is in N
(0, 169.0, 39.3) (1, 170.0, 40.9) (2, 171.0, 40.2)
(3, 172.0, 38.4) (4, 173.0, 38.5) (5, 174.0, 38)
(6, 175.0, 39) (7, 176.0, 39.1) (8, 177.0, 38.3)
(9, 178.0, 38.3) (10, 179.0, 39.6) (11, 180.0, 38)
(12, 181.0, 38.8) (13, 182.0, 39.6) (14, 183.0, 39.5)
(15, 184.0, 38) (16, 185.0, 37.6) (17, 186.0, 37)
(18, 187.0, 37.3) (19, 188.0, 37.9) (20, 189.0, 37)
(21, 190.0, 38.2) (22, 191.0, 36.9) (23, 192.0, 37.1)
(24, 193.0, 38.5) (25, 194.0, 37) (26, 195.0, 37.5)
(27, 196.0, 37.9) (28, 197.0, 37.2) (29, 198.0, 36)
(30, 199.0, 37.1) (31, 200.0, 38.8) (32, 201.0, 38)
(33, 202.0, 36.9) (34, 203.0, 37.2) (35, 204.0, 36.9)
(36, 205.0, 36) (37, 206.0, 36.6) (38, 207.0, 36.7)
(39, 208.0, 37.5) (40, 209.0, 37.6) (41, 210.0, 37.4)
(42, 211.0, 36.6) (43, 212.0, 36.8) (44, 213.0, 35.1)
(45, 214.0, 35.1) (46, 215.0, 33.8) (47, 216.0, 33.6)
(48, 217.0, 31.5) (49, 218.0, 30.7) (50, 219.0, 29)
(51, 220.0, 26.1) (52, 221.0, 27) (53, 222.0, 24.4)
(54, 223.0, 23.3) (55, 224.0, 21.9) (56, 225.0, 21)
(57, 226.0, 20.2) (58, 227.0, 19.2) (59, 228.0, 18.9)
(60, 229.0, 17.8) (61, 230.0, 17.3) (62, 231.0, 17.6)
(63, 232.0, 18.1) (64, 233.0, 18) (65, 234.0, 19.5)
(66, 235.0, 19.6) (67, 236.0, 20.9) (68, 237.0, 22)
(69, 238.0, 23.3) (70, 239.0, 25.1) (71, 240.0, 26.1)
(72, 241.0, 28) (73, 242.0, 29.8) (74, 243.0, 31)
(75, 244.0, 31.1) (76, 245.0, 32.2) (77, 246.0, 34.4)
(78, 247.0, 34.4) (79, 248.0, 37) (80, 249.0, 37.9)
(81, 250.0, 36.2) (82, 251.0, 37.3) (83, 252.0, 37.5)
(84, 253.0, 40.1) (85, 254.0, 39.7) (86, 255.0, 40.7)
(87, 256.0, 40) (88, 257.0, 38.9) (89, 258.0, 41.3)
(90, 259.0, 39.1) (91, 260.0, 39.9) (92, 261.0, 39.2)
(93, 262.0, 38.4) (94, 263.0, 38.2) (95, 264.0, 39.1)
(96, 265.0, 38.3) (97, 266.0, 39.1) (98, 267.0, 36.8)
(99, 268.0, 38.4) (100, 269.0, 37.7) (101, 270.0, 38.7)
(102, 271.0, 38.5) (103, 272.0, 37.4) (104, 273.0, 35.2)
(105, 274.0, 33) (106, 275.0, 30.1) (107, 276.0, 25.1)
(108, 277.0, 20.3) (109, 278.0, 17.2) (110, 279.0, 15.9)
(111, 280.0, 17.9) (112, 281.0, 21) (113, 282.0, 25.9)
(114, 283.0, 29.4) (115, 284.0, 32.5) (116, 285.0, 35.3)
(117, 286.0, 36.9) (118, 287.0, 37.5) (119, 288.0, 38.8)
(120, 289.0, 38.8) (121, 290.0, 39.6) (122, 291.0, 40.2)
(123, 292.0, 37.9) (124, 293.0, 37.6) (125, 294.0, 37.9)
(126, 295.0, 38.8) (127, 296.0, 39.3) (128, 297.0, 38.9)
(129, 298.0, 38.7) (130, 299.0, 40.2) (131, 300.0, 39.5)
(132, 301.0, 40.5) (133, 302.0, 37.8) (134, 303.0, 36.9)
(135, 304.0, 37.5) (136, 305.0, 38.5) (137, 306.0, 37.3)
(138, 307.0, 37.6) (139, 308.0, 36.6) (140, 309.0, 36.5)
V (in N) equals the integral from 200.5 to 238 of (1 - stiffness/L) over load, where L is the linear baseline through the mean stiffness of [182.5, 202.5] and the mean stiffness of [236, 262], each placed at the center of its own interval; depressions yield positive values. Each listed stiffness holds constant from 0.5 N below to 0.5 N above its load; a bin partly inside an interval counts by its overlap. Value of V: 8.3 N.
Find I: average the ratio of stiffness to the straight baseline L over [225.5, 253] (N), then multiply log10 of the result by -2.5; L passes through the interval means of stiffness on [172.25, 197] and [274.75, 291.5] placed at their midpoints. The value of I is 0.24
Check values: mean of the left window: 38.1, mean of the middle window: 26.6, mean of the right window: 29.5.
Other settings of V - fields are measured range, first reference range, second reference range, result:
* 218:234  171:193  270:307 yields 6.6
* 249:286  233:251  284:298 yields -1.2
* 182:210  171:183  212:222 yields -1.8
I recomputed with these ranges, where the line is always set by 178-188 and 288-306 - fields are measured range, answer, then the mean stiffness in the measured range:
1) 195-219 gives 0.07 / 36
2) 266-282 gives 0.28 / 29.7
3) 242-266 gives 0.03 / 37.3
